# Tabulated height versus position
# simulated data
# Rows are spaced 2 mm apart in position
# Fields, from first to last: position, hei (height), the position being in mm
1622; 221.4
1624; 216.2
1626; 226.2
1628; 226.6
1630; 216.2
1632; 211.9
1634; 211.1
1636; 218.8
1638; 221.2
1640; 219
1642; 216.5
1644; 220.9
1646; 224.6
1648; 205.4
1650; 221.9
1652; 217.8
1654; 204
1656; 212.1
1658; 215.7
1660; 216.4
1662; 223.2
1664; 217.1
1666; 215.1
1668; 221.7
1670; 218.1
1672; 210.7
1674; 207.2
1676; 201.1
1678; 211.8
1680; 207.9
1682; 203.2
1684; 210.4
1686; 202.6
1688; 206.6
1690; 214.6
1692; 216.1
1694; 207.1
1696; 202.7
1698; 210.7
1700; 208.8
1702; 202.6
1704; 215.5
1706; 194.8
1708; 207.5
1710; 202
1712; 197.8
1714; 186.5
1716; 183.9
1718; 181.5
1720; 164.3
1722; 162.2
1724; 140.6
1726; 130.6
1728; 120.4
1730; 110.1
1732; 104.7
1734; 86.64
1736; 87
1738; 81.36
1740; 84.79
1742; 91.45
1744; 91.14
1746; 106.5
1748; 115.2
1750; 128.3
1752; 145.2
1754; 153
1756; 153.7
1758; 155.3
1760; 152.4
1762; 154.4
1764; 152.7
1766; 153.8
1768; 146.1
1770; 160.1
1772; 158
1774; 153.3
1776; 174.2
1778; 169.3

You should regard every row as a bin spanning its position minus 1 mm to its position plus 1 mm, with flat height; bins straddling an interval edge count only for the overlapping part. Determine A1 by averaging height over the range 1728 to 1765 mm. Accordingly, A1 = 120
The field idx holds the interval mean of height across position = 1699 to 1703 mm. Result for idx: 206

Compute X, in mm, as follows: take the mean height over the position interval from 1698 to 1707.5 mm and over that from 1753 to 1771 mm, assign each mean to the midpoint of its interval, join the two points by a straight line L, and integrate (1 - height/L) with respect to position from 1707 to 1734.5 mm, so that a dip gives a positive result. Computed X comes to 5.0 mm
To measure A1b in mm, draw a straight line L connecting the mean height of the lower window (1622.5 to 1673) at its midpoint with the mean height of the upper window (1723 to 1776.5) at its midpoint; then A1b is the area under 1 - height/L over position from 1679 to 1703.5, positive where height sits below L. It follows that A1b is -3.91 mm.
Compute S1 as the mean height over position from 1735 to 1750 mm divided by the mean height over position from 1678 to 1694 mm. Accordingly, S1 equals 0.46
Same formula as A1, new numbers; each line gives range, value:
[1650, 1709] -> 211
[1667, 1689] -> 209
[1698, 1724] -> 191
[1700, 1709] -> 206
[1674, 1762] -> 164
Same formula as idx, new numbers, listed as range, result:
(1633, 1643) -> 217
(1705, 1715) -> 198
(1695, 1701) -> 207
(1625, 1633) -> 220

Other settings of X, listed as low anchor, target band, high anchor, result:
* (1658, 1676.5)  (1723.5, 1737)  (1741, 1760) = 3.6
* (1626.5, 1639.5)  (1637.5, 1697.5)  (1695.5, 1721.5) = -1.5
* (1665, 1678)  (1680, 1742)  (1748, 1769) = 5.1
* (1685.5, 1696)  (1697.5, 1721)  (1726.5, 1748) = -4.5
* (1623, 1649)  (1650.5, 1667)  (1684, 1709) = -0.1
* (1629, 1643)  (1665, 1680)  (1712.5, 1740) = -2.4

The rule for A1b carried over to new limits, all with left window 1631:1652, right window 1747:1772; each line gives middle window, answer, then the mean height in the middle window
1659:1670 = -0.8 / 219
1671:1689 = -1.1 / 207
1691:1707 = -2.1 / 207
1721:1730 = 1.8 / 135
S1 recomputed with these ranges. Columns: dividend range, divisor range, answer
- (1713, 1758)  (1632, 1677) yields 0.60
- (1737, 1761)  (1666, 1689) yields 0.58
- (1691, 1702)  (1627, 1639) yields 0.96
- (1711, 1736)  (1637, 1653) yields 0.66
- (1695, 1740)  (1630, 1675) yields 0.75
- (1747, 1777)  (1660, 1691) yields 0.71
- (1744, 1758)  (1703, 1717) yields 0.67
